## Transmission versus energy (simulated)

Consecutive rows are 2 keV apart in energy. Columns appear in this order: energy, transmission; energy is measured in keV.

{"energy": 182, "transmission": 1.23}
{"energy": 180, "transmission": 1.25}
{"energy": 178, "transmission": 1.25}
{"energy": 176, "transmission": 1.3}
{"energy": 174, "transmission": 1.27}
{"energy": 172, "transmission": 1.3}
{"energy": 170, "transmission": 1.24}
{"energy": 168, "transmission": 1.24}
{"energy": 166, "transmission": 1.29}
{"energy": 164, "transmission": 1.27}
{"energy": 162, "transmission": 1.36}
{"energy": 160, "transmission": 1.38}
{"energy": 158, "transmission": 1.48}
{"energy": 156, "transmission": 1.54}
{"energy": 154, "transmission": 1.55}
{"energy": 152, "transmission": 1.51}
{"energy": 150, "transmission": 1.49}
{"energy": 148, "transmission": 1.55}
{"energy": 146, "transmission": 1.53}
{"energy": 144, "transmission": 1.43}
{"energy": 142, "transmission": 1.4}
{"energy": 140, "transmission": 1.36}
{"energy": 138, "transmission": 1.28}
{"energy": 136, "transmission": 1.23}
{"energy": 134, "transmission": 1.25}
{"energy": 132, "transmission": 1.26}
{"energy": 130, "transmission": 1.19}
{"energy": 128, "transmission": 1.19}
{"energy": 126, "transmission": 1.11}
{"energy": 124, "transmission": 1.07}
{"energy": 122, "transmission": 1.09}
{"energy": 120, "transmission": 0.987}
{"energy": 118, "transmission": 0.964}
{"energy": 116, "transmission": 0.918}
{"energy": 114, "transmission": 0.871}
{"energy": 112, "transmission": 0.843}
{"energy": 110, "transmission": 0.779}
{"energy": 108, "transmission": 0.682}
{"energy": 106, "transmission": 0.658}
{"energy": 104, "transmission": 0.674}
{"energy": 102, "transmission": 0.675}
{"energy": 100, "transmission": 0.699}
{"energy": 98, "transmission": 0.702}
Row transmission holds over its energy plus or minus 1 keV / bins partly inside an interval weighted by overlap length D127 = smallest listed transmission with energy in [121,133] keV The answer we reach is 1.07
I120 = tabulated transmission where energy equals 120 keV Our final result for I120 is 0.987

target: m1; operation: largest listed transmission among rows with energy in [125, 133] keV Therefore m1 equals 1.26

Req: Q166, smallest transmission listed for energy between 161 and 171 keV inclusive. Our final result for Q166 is 1.24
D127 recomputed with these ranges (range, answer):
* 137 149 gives 1.28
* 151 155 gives 1.51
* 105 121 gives 0.658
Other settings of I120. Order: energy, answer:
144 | 1.43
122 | 1.09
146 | 1.53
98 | 0.702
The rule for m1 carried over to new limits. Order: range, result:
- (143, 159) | 1.55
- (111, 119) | 0.964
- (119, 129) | 1.19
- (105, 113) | 0.843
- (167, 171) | 1.24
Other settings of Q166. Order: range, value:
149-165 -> 1.27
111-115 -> 0.843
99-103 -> 0.675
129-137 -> 1.19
